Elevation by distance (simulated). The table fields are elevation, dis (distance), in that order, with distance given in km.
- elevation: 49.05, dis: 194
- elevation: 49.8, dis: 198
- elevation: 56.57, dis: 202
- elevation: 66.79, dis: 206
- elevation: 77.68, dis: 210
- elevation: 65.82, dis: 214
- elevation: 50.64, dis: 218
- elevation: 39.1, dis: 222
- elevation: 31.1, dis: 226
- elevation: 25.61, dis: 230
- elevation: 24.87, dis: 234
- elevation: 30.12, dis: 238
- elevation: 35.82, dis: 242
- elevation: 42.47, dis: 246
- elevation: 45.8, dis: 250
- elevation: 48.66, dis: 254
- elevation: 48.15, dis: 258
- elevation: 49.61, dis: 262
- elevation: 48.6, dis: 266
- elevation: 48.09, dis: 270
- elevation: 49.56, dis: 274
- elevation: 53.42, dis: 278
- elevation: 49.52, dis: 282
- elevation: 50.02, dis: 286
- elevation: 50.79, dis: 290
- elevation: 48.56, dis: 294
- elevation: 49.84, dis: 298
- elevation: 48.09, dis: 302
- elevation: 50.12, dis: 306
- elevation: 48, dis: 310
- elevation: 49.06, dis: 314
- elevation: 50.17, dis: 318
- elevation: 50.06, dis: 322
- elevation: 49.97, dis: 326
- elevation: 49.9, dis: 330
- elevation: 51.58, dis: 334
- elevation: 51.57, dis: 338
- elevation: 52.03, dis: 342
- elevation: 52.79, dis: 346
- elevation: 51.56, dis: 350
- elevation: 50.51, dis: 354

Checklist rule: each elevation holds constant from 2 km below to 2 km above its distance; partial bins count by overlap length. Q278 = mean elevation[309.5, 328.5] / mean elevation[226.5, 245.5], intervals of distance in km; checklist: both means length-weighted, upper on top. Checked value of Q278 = 1.6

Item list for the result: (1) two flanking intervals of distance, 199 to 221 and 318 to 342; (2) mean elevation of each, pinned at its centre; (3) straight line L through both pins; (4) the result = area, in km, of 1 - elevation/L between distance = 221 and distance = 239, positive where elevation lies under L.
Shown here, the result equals 9.1 km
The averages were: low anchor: 61.8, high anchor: 50.7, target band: 29.7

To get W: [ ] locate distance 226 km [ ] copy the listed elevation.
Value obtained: 31.1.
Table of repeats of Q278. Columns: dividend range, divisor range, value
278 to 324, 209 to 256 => 1.17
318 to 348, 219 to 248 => 1.53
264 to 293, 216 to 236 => 1.46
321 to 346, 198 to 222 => 0.85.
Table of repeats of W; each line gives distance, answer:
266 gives 48.6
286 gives 50.02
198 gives 49.8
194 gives 49.05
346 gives 52.79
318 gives 50.17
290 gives 50.79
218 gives 50.64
